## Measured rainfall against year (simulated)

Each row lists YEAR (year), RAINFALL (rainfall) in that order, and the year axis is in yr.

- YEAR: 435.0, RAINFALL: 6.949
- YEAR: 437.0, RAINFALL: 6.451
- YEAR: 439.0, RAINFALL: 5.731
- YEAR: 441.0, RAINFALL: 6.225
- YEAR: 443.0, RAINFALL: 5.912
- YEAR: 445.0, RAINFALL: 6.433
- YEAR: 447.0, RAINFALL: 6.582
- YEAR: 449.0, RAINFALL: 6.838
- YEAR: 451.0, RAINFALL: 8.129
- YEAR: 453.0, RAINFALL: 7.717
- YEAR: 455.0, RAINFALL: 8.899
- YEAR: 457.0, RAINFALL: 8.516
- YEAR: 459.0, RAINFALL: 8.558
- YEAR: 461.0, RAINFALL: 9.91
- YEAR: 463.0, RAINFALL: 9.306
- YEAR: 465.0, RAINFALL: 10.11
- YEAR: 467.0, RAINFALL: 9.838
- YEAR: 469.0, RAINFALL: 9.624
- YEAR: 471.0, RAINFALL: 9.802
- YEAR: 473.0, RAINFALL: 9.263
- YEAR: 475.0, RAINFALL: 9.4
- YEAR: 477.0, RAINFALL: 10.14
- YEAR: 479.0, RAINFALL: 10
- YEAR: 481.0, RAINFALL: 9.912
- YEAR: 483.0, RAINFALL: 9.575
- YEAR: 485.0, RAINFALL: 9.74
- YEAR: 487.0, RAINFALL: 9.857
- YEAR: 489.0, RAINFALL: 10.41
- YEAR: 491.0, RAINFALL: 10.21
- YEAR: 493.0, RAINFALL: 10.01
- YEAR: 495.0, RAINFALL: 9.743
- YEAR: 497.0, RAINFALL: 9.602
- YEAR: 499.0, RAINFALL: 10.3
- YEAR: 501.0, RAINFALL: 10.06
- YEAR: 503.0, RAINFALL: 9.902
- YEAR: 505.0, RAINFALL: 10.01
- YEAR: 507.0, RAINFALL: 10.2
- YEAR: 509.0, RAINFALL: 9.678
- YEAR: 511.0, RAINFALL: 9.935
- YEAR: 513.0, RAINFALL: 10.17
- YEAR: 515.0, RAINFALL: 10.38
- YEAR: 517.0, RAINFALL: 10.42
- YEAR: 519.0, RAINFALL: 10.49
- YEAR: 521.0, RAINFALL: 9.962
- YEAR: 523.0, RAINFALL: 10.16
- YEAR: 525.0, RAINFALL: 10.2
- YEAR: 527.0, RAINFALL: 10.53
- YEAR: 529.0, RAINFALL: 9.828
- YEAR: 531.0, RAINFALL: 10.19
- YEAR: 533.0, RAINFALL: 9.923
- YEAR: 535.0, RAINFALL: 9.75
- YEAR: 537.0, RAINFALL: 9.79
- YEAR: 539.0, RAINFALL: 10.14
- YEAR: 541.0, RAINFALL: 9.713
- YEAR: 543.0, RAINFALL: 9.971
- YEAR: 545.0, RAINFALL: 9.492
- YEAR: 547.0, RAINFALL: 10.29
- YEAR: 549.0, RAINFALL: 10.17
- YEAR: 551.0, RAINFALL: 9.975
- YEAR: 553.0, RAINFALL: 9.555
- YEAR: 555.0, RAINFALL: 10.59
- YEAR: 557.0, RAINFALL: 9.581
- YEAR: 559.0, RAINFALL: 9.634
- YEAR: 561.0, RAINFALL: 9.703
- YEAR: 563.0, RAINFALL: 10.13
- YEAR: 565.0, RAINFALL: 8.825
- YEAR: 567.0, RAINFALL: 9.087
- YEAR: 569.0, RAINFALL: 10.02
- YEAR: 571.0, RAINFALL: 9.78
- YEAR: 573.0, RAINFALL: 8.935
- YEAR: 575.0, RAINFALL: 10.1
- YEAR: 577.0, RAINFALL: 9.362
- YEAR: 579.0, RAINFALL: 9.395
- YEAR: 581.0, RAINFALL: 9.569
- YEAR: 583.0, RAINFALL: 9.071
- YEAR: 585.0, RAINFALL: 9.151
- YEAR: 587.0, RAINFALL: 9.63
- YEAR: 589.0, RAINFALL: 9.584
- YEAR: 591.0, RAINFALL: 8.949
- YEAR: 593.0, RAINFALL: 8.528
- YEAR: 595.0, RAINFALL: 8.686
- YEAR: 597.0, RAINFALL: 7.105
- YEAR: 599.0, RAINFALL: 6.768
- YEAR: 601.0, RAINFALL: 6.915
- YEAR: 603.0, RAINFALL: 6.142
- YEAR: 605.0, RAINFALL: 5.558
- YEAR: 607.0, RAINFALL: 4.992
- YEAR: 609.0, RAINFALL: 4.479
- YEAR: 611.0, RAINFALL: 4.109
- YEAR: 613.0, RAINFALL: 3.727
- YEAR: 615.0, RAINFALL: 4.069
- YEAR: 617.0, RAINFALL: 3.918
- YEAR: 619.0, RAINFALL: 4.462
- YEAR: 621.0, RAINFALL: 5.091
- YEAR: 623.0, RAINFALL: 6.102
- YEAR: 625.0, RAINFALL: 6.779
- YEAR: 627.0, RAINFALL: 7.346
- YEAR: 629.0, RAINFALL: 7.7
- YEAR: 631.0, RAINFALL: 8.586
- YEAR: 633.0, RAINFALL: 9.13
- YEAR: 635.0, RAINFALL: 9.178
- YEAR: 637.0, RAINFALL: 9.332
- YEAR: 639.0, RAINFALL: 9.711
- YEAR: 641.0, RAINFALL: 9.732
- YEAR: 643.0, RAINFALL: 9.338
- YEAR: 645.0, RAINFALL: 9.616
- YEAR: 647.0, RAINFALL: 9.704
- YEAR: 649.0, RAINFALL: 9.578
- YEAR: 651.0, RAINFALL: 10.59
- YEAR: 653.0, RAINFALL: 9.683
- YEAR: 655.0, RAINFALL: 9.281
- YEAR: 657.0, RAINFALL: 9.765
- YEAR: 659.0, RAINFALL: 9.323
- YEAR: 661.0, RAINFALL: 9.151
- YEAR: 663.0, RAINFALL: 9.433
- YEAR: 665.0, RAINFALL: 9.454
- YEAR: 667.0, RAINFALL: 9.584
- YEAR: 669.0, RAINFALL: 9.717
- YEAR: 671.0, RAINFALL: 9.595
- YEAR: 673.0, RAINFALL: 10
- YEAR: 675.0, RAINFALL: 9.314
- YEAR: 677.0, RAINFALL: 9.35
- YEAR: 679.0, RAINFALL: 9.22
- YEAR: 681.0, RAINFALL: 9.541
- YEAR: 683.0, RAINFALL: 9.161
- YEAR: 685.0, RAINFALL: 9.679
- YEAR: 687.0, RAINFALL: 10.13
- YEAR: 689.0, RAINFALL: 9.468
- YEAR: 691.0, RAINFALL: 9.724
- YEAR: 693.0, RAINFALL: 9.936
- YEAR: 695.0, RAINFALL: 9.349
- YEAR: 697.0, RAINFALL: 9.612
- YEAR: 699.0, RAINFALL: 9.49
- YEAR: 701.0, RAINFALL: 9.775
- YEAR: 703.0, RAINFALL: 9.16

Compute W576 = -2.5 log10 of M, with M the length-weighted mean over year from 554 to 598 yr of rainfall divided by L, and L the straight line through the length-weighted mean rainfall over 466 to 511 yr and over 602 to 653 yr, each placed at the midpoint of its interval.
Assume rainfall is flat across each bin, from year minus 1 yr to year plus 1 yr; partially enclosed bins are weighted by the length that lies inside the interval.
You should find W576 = -0.14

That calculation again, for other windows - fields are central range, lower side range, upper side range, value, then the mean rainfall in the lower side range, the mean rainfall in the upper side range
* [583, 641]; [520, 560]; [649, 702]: 0.35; 9.97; 9.59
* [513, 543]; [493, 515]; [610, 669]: -0.05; 9.98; 8.08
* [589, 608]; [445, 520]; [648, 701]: 0.31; 9.51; 9.59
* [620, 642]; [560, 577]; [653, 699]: 0.18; 9.56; 9.54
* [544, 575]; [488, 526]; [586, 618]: -0.20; 10.1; 6.45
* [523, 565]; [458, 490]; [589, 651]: -0.16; 9.72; 7.27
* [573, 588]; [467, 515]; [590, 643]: -0.22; 9.9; 6.86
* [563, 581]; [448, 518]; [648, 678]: 0.01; 9.6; 9.59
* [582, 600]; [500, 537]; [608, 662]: 0.01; 10.1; 7.76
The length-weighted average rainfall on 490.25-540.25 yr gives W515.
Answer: 10.1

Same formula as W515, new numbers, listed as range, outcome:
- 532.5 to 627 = 8.22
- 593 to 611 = 6.33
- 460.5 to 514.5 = 9.88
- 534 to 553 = 9.9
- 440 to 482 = 8.62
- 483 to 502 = 9.97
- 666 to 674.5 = 9.7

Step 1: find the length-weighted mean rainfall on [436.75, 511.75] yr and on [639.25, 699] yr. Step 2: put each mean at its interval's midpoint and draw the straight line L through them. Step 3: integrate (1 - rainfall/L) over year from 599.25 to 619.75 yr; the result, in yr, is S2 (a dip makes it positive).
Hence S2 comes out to 9.8 yr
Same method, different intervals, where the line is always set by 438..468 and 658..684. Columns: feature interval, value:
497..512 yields -3.10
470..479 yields -1.81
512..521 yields -2.11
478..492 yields -3.13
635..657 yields -0.87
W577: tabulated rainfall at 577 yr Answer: 9.362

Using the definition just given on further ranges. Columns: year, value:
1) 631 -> 8.586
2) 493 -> 10.01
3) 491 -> 10.21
